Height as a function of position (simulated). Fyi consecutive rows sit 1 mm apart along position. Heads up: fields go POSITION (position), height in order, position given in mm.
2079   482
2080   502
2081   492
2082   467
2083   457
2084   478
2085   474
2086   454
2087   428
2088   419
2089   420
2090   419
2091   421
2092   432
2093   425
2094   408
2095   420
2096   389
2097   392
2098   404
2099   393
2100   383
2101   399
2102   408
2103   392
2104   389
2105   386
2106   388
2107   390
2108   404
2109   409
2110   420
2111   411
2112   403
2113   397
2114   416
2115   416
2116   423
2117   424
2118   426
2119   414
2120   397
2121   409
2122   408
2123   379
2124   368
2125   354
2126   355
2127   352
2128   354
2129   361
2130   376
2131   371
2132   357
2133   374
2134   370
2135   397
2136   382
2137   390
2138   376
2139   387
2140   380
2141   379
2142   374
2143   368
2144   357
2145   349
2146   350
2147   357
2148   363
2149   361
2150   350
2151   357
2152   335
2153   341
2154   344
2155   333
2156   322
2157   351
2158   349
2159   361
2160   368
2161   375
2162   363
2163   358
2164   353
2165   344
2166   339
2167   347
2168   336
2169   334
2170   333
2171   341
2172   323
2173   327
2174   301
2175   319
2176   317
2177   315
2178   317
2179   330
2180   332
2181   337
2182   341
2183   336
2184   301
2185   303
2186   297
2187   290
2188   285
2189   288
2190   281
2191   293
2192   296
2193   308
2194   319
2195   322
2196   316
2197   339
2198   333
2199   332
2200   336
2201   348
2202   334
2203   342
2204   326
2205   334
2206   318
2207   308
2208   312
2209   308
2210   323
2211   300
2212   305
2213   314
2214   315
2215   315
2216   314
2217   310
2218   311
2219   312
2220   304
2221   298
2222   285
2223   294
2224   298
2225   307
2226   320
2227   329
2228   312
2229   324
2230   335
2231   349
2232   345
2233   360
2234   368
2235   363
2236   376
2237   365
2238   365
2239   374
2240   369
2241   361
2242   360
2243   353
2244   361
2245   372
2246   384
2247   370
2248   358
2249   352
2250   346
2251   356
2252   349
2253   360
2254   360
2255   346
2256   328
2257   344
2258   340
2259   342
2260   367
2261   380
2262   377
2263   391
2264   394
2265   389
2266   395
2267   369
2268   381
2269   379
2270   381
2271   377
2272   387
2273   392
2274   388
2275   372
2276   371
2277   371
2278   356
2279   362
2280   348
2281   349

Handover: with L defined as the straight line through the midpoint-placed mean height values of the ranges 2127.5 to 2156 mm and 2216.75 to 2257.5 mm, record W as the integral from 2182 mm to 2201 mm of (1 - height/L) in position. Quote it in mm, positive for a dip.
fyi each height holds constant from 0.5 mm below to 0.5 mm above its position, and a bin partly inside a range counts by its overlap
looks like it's 2.2 mm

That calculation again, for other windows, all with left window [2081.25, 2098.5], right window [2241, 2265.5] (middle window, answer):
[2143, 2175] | 4.4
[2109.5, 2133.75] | 1.6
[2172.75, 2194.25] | 4.4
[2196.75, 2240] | 5.6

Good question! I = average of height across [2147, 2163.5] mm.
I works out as 352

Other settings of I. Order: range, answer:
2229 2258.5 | 357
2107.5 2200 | 354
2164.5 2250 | 328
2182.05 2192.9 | 299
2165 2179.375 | 328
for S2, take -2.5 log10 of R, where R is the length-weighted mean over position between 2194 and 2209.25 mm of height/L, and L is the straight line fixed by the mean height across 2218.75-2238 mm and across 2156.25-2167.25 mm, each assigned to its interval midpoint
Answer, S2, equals 0.041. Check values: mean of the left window 355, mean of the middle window 327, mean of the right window 330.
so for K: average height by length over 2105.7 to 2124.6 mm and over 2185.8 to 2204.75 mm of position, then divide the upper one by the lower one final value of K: 0.8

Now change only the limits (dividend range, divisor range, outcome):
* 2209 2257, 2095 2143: 0.87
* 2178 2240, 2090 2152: 0.83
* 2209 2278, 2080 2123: 0.84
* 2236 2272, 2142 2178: 1.06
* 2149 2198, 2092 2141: 0.84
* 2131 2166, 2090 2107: 0.90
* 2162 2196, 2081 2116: 0.77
